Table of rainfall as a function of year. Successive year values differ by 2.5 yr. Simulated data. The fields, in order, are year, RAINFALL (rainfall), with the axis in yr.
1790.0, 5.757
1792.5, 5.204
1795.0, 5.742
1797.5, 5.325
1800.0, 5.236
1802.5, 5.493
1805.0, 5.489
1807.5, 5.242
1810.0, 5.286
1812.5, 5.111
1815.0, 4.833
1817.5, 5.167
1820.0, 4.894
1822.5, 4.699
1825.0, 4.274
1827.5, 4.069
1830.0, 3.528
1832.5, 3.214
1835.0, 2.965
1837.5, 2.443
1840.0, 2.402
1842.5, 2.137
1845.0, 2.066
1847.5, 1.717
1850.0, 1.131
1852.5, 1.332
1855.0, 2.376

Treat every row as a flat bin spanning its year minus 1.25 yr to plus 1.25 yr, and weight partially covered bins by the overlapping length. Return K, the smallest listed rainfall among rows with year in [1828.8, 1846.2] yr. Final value 2.066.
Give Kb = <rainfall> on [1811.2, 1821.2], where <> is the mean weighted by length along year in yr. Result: 5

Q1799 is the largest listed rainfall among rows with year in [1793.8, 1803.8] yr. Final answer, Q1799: 5.742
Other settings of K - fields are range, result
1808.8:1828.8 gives 4.069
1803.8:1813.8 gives 5.111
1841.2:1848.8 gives 1.717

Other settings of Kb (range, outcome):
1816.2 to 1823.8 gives 4.92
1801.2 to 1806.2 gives 5.49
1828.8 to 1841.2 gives 2.91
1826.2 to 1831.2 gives 3.81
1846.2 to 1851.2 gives 1.43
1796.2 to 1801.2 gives 5.29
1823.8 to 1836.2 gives 3.61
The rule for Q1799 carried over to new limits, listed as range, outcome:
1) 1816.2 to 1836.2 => 5.167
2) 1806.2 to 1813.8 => 5.286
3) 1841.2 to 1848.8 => 2.137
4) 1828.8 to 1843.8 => 3.528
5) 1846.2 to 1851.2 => 1.717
